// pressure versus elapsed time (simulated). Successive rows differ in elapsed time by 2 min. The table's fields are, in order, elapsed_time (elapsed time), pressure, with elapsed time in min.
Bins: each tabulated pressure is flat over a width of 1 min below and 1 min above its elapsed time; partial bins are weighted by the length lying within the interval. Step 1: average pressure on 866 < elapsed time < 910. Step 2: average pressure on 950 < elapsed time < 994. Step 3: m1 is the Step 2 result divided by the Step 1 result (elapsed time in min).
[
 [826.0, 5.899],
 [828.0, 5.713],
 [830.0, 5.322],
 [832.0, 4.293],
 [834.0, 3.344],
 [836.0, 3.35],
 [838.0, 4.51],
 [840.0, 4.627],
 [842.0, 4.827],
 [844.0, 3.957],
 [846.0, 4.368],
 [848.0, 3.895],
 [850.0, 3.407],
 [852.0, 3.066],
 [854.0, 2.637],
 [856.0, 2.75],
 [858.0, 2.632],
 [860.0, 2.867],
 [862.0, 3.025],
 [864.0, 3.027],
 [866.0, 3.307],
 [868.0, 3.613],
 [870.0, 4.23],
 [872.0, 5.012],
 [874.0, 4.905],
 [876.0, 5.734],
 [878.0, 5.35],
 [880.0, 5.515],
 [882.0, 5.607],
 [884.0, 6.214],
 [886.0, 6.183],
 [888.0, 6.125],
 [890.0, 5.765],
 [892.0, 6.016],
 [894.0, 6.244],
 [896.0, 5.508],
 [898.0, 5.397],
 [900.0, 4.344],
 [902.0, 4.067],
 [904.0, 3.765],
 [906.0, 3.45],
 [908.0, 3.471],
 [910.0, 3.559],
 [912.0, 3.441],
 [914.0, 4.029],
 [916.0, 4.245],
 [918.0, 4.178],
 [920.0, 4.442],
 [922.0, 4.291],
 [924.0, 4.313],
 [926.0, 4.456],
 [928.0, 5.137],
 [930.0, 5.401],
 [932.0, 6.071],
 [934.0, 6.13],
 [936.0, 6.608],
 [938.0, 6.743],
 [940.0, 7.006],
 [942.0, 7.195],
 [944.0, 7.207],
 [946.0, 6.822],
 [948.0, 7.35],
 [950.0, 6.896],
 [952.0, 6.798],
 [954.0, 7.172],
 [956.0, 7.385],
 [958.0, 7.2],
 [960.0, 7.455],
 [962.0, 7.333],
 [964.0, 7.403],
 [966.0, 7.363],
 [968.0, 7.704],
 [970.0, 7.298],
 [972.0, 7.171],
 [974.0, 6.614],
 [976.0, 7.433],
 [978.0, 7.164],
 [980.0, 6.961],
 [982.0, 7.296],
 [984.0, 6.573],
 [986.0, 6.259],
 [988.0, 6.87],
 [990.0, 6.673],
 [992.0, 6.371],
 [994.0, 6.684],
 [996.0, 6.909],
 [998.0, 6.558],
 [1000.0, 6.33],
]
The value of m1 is 1.41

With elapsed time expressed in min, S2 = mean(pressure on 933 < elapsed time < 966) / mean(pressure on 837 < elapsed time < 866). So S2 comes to 2.0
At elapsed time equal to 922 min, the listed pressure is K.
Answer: 4.291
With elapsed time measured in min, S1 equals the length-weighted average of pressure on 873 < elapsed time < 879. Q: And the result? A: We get 5.33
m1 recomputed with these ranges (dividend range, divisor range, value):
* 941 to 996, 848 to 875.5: 2.03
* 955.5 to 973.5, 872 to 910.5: 1.43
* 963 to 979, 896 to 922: 1.77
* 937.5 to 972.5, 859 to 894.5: 1.47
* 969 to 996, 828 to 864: 1.84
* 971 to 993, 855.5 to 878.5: 1.77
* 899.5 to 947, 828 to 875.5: 1.31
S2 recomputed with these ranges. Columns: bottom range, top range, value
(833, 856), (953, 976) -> 1.93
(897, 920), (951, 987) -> 1.78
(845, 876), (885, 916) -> 1.32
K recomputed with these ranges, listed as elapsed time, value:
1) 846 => 4.368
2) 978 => 7.164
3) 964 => 7.403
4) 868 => 3.613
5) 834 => 3.344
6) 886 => 6.183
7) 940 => 7.006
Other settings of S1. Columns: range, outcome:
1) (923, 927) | 4.38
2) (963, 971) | 7.44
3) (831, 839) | 3.87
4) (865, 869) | 3.46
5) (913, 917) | 4.14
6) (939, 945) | 7.14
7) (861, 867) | 3.12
